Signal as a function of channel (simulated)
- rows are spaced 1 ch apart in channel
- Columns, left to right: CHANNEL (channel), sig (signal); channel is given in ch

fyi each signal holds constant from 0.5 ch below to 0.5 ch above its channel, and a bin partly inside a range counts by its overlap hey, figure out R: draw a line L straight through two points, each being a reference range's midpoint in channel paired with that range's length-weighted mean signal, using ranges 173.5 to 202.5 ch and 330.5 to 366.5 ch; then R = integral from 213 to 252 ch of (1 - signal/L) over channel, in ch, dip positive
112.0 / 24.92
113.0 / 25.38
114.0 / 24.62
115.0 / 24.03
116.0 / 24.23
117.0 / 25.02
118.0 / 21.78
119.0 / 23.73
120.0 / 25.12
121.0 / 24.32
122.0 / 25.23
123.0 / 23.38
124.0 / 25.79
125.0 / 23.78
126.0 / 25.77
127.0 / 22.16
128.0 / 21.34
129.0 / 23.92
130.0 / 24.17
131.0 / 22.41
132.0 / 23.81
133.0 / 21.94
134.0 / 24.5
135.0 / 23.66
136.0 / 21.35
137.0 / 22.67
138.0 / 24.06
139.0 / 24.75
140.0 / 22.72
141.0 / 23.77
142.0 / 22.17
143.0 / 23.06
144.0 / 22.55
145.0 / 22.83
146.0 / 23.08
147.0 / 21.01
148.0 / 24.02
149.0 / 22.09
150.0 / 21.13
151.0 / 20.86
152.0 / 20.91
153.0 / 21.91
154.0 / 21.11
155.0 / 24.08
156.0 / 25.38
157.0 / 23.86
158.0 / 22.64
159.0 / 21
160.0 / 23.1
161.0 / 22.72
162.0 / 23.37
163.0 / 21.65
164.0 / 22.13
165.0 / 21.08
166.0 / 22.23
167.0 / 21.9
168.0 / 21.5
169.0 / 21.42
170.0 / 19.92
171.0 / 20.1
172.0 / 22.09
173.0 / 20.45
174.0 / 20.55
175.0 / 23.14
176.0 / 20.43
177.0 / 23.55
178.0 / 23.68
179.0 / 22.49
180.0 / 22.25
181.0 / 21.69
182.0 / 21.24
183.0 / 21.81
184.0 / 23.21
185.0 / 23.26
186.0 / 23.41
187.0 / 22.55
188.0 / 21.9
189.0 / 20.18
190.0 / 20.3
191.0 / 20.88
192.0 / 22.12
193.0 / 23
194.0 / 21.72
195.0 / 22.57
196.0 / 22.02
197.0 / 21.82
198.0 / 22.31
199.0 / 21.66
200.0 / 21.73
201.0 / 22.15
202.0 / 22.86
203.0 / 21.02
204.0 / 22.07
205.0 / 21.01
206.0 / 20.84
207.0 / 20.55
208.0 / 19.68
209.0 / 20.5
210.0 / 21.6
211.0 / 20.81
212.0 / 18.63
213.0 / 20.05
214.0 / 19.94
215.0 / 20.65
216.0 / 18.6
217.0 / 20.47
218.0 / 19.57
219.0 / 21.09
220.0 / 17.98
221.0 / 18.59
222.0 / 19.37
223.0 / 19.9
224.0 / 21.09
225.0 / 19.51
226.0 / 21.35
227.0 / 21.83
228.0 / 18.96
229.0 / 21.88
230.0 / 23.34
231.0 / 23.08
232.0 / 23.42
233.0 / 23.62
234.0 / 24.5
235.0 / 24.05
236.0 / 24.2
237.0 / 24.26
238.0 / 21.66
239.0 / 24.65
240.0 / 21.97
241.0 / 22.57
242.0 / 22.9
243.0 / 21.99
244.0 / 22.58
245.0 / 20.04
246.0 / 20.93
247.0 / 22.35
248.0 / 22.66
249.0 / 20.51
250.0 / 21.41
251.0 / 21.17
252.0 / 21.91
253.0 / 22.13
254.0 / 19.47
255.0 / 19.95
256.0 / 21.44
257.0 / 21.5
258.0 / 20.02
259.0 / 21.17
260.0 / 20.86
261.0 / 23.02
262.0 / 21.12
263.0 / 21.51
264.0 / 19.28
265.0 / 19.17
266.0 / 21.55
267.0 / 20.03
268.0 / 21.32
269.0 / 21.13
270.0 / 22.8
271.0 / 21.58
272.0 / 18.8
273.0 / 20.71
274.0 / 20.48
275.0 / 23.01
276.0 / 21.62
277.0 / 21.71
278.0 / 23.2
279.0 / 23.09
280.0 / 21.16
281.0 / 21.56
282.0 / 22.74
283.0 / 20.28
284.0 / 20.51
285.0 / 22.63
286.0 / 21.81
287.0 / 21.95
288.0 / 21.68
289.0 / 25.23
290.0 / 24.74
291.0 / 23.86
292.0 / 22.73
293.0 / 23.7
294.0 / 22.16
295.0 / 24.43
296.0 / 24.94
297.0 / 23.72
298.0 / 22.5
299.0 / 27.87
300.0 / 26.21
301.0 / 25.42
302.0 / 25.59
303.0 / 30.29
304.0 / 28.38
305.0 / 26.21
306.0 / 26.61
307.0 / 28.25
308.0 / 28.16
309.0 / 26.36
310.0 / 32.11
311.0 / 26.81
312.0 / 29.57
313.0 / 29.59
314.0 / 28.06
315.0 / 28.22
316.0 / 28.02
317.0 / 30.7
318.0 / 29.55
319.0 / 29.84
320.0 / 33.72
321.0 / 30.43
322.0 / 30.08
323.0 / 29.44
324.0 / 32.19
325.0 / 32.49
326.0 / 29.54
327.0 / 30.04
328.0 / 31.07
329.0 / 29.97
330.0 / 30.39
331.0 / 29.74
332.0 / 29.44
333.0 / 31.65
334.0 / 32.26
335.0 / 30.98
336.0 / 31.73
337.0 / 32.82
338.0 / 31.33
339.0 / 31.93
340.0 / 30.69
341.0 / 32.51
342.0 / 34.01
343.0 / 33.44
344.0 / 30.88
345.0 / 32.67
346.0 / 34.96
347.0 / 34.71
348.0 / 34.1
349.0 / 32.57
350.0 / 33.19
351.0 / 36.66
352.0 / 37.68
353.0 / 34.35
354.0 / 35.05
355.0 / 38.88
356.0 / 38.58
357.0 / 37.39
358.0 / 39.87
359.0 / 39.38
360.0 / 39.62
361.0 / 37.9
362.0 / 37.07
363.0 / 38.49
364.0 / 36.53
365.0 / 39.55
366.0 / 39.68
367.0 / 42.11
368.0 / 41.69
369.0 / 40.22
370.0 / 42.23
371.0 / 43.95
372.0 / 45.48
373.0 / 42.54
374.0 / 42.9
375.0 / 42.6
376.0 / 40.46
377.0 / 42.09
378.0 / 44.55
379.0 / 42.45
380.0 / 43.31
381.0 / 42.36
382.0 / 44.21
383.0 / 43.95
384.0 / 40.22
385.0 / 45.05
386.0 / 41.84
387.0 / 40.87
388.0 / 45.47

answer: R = 6.22 ch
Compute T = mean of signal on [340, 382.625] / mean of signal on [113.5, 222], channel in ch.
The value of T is 1.7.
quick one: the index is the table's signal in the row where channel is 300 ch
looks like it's 26.21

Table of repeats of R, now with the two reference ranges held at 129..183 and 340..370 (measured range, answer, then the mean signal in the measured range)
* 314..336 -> 2.6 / 30.4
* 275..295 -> 5.8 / 22.5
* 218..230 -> 3.1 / 20.3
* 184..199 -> 1.7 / 22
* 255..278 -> 7.0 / 21.1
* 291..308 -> 3.7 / 25.6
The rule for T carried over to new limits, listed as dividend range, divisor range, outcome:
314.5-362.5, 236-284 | 1.53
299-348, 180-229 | 1.43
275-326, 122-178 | 1.15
